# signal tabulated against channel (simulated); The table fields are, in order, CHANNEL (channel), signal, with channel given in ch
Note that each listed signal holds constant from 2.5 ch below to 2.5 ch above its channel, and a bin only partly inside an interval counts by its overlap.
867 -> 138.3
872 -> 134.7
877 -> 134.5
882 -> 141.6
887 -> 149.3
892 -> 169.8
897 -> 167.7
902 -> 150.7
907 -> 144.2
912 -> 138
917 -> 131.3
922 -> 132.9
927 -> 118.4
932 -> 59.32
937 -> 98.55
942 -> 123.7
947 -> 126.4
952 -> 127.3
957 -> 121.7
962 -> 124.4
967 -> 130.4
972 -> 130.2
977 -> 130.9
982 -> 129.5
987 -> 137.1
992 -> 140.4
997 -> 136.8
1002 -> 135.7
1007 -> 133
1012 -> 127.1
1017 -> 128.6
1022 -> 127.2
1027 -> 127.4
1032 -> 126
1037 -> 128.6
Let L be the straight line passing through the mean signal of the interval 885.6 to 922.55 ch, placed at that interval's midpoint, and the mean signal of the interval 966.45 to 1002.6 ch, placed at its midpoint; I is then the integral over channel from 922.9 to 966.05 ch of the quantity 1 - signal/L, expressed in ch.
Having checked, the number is 8.32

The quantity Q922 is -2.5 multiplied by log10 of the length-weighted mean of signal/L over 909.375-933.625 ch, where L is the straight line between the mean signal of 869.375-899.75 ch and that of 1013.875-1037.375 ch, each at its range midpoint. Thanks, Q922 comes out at 0.214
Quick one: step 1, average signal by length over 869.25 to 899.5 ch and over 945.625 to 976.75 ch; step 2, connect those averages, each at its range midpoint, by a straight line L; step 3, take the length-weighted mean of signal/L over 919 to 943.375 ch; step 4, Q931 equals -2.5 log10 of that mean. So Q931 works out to 0.27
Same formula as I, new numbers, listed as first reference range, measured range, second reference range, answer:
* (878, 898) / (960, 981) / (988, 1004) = 1.9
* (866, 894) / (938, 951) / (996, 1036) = 1.5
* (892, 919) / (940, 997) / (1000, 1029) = 3.3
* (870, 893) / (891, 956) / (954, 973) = 3.3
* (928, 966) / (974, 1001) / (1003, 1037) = -3.0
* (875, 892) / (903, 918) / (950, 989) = 0.1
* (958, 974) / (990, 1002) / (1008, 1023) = -0.9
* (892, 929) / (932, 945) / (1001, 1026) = 3.5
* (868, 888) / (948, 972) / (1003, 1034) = 1.2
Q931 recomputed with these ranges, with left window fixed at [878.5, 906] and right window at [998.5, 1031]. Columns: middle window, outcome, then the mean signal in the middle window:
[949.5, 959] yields 0.14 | 125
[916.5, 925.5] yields 0.14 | 131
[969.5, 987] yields 0.05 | 131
